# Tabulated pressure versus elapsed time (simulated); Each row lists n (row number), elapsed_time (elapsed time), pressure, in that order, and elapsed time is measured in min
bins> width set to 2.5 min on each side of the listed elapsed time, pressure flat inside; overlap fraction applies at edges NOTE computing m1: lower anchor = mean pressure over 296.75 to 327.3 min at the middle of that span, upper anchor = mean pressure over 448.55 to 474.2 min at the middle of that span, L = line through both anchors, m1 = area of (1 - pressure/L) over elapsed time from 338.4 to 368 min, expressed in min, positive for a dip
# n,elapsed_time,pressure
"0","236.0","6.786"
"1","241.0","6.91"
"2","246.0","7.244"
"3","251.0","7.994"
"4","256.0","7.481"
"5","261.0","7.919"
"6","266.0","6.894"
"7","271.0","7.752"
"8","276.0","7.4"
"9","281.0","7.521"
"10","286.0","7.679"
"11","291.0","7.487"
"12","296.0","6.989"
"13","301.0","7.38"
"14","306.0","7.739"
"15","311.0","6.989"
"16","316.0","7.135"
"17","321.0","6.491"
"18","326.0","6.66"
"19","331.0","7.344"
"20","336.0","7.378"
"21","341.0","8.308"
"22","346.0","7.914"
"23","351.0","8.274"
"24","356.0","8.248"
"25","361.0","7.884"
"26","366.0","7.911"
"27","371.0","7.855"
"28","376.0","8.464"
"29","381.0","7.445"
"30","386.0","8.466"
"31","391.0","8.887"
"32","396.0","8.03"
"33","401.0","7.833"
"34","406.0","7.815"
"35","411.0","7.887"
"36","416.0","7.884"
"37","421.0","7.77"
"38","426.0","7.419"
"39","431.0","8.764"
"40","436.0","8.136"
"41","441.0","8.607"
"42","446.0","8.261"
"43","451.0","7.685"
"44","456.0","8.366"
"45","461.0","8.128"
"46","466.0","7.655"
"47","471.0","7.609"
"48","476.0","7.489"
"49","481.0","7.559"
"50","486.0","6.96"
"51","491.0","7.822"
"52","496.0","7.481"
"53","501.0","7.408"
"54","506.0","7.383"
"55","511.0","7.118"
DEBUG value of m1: -3.2 min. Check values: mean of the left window 7.08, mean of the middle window 8.09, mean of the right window 7.88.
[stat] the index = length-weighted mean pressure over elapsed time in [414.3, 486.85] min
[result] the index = 7.91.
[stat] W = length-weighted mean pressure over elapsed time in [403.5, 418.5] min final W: 7.86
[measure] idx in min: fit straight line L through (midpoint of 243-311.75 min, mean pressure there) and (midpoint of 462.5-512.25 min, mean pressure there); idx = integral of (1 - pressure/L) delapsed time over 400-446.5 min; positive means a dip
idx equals -3.51 min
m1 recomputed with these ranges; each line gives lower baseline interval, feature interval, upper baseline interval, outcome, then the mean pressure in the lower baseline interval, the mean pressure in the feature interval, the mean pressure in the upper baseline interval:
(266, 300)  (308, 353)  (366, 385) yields 1.9 min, 7.42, 7.38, 7.96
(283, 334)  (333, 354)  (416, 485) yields -1.7 min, 7.19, 7.96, 7.93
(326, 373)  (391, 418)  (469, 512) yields -1.1 min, 7.84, 7.98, 7.43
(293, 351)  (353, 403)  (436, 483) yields -3.4 min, 7.35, 8.11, 7.94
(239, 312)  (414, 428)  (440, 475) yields 0.3 min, 7.44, 7.69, 8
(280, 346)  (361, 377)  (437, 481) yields -0.9 min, 7.33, 8.01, 7.96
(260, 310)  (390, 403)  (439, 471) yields -0.6 min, 7.45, 8.19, 8.07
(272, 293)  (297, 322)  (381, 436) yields 1.5 min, 7.54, 7.18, 8.05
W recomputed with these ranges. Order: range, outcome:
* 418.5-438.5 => 8.02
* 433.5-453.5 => 8.17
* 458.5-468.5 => 7.89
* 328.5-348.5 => 7.74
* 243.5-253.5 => 7.62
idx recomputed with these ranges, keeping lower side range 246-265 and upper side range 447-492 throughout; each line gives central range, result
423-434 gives -0.54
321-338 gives 1.43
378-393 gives -1.10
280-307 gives 0.76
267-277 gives 0.21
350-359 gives -0.65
